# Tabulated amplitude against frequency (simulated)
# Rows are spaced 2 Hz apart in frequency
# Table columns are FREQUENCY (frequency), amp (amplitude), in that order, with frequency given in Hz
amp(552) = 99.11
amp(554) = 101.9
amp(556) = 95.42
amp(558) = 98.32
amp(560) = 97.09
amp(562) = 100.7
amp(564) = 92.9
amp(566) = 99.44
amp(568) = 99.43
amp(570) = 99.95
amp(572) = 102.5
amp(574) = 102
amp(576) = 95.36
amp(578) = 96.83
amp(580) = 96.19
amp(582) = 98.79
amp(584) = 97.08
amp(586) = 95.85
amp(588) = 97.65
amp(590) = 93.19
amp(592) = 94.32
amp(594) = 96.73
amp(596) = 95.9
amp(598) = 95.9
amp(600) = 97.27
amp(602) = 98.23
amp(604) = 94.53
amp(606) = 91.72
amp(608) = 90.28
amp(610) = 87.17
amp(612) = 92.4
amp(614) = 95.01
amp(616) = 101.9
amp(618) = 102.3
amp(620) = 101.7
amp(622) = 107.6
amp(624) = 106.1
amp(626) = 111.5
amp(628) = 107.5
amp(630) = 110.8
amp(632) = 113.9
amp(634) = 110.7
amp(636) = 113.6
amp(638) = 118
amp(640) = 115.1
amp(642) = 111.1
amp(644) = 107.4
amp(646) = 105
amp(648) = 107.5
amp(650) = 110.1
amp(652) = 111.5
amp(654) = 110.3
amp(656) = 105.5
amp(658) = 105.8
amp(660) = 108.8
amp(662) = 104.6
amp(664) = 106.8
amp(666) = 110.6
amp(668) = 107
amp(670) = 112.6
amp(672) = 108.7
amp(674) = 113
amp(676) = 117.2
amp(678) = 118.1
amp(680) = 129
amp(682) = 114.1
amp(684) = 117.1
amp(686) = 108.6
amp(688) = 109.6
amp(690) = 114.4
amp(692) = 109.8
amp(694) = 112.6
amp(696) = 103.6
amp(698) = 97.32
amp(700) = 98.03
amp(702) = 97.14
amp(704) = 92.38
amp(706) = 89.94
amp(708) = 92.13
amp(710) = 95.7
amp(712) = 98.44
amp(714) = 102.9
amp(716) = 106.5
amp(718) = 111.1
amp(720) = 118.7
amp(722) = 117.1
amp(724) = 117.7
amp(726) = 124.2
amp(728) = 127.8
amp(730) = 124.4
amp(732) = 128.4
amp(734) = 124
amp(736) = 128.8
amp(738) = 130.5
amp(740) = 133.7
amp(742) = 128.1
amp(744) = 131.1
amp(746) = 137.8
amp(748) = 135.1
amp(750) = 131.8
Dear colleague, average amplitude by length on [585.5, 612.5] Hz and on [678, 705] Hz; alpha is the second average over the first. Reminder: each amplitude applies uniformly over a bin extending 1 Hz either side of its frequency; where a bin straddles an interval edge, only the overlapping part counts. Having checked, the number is 1.15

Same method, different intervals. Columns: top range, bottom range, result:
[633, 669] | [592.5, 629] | 1.11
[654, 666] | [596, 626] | 1.09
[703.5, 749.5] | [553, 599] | 1.21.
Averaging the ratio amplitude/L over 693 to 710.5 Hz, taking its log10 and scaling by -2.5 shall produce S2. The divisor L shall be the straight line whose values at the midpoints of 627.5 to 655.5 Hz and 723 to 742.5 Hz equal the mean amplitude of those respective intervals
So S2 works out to 0.23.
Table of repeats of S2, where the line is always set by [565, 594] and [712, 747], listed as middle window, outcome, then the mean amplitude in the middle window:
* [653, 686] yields 0.01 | 112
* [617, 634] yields -0.03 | 108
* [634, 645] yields -0.05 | 113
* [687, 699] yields 0.08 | 108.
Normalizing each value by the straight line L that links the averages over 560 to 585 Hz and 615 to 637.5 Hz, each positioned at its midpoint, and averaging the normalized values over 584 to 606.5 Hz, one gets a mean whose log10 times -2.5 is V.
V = 0.074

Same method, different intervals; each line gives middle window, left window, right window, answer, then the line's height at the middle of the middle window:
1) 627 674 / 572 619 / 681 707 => -0.09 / 101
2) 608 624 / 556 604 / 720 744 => 0.06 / 104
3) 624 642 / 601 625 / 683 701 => -0.12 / 100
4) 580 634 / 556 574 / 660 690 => 0.05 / 104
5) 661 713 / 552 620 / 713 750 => 0.08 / 116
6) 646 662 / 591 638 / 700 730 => -0.05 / 103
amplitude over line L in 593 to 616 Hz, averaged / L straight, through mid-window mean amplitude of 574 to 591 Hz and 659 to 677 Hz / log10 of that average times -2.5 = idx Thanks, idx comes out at 0.06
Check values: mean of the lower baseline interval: 96.7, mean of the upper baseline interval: 110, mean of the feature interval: 94.4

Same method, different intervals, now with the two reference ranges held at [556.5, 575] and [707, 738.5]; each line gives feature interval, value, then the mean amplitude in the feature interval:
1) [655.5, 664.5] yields 0.03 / 106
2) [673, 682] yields -0.08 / 119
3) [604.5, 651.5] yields 0.00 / 105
